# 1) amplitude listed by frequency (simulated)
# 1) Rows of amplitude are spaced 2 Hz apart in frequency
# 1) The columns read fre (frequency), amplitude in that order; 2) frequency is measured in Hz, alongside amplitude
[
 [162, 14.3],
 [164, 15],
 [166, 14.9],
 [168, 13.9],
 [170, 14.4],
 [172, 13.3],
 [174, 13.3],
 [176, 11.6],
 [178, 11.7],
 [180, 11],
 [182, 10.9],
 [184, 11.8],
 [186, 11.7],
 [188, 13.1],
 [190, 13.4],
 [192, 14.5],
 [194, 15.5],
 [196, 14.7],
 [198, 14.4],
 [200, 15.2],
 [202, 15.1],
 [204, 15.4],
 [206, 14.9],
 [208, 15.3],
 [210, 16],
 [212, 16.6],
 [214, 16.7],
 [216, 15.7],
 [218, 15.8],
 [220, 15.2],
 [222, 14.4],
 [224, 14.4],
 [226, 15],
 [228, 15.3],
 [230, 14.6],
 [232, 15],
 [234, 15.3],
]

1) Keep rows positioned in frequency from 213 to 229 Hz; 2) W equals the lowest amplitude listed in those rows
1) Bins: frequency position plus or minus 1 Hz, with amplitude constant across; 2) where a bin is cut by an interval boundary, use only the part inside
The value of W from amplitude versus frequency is 14.4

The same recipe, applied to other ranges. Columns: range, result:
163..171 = 13.9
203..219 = 14.9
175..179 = 11.6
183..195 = 11.7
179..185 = 10.9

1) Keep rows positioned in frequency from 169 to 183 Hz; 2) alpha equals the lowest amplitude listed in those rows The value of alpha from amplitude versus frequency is 10.9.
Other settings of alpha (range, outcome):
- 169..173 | 13.3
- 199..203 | 15.1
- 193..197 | 14.7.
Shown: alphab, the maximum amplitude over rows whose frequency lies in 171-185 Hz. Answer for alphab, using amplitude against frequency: 13.3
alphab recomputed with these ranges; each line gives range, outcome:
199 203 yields 15.2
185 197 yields 15.5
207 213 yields 16.6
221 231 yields 15.3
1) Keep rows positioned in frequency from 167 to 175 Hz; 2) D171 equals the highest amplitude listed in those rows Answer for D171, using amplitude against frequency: 14.4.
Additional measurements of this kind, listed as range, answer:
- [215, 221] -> 15.8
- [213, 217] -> 16.7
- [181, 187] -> 11.8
